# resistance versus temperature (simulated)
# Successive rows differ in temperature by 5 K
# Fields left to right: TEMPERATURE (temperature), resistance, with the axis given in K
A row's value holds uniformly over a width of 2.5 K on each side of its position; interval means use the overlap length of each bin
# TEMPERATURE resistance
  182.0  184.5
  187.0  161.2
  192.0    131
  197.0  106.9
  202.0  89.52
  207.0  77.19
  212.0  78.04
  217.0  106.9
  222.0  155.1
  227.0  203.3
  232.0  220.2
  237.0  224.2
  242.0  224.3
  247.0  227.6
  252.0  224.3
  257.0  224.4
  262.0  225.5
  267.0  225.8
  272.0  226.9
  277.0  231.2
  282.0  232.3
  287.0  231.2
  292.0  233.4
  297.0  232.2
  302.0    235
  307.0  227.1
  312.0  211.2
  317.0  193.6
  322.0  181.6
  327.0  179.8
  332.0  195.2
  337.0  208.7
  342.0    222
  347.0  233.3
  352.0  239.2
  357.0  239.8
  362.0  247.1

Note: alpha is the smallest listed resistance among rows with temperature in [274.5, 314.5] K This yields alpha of 211.2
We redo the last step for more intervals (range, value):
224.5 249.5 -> 203.3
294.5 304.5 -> 232.2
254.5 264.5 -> 224.4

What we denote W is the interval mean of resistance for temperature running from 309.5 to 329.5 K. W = 192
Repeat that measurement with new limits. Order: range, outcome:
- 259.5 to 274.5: 226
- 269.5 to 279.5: 229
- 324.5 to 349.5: 208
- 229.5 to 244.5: 223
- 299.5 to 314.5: 224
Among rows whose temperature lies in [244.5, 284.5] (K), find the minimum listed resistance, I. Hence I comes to 224.3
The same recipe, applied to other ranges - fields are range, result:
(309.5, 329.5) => 179.8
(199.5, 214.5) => 77.19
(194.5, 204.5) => 89.52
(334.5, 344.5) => 208.7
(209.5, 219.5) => 78.04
